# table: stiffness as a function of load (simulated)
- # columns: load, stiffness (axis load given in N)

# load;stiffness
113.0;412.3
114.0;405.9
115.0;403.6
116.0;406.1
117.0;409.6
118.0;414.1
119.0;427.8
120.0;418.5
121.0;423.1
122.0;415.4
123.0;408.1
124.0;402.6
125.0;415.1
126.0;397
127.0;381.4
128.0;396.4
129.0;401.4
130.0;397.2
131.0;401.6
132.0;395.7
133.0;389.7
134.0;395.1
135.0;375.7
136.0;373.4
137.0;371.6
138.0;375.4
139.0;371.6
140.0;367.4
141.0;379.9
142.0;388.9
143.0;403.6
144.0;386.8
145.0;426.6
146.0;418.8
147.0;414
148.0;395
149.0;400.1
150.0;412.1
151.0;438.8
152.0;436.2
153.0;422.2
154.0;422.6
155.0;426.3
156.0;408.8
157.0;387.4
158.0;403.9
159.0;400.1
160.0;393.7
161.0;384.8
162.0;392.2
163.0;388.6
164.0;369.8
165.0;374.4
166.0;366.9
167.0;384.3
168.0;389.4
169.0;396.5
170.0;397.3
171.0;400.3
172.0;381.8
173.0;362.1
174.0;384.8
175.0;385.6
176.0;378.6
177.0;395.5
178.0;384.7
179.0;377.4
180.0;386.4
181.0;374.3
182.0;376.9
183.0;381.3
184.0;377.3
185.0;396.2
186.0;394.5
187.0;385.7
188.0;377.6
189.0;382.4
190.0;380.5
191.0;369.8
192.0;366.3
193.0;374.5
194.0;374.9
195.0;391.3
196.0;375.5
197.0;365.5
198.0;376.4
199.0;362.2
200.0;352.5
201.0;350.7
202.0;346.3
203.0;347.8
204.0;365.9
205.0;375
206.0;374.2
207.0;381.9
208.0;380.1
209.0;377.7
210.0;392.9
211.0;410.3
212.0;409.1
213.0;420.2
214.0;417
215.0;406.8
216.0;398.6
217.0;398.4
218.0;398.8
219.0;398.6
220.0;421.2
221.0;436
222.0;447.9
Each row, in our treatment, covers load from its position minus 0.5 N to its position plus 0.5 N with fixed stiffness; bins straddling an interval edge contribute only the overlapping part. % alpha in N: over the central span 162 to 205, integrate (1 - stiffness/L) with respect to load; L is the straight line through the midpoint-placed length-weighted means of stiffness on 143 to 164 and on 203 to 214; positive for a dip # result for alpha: 2.1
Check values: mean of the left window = 407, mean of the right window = 388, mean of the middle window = 378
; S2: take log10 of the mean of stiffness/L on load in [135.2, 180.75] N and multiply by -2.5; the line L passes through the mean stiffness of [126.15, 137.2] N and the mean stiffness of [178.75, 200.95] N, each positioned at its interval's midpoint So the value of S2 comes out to -0.03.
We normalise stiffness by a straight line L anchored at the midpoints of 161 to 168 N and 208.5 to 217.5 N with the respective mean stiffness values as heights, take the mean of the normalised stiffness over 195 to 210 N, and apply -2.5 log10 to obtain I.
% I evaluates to 0.086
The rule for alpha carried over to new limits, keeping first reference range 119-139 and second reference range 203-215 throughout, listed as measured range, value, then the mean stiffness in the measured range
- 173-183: 0.28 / 382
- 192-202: 0.59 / 368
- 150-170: -0.27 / 400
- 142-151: -0.29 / 408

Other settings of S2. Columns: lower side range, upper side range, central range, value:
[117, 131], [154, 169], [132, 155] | 0.00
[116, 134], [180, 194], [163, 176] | 0.01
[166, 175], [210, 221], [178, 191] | 0.03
